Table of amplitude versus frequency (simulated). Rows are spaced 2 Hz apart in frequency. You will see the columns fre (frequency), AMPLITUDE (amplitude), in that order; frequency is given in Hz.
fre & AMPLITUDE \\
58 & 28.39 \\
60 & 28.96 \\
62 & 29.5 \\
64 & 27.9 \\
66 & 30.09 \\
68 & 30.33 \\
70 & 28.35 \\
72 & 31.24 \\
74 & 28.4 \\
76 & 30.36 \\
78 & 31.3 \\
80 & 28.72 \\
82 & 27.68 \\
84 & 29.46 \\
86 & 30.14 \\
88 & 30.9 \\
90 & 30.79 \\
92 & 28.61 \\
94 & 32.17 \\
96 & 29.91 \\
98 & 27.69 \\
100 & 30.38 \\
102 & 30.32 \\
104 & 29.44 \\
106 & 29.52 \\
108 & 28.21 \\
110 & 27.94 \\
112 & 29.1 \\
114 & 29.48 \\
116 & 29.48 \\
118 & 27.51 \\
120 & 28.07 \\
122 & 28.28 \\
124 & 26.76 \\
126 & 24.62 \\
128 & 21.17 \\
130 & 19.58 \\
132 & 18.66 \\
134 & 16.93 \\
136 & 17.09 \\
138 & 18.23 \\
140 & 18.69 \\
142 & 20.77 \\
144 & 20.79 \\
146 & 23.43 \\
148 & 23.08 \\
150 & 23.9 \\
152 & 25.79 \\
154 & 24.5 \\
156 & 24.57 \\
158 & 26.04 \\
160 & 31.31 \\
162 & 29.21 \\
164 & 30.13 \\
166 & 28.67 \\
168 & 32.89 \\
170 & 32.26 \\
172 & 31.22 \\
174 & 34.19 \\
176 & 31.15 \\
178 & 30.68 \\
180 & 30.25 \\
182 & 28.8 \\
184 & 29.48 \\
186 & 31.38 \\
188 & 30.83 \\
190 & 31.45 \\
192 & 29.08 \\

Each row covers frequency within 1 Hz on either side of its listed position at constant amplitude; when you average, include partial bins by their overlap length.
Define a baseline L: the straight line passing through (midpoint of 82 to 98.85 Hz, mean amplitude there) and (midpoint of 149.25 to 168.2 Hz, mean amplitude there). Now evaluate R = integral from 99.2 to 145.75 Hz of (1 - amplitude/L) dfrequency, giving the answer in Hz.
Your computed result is 6.5 Hz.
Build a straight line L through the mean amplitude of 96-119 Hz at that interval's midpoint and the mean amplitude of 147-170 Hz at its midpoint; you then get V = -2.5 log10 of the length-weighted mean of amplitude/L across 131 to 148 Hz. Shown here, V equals 0.39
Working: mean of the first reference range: 29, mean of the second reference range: 27.5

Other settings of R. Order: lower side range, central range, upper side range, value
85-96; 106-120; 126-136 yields -2.5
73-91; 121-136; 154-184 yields 4.0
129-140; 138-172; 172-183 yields -2.1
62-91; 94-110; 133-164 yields -1.2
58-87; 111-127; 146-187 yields 0.7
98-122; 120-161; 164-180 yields 10.0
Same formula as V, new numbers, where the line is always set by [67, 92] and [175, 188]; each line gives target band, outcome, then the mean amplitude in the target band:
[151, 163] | 0.125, 26.9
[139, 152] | 0.337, 22.1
